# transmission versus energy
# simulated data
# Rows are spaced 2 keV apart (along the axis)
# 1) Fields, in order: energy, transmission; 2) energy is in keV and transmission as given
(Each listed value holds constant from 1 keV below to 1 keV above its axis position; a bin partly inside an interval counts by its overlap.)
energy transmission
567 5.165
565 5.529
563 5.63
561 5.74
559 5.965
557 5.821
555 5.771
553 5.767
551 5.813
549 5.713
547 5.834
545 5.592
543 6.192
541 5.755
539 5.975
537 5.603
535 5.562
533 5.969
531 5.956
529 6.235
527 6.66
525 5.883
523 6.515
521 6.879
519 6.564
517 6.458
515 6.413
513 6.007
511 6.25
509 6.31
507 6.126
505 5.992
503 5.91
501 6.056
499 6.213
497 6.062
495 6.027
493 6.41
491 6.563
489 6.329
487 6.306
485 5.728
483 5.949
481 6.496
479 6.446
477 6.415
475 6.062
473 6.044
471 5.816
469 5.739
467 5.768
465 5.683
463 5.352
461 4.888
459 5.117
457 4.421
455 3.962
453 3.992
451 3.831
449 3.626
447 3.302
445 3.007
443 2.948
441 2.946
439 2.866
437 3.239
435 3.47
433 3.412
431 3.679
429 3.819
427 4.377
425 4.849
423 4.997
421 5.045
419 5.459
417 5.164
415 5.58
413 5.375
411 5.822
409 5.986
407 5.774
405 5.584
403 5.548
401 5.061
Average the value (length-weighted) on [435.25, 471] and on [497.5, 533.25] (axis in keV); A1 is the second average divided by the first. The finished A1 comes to 1.49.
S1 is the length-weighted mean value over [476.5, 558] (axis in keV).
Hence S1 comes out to 6.11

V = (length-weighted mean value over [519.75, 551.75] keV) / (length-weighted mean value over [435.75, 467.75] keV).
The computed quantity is 1.49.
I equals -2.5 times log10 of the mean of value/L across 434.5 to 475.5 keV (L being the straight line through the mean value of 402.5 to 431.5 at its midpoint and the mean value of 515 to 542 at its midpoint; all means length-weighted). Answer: 0.253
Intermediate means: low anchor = 5.16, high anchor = 6.16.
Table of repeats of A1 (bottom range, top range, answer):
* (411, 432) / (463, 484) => 1.23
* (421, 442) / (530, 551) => 1.52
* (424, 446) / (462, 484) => 1.70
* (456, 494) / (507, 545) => 1.05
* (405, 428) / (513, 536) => 1.18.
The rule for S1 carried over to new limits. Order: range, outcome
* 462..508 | 6.06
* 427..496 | 4.87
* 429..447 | 3.24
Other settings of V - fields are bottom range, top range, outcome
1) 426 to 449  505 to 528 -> 1.88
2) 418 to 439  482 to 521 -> 1.49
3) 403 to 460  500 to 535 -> 1.43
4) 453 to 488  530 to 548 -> 1.04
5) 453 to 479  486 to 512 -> 1.14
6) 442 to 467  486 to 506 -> 1.46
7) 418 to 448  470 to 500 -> 1.62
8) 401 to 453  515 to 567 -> 1.36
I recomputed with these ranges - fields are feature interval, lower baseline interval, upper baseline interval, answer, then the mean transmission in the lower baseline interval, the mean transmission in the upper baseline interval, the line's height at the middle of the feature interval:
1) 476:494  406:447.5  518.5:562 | -0.21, 4.35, 5.98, 5.19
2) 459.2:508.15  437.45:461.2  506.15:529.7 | -0.20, 3.69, 6.36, 5.03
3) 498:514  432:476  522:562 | -0.16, 4.34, 5.92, 5.27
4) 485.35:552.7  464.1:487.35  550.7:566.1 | -0.04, 6.03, 5.75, 5.88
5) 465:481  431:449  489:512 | -0.24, 3.2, 6.18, 4.83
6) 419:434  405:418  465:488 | 0.29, 5.61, 6.05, 5.72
